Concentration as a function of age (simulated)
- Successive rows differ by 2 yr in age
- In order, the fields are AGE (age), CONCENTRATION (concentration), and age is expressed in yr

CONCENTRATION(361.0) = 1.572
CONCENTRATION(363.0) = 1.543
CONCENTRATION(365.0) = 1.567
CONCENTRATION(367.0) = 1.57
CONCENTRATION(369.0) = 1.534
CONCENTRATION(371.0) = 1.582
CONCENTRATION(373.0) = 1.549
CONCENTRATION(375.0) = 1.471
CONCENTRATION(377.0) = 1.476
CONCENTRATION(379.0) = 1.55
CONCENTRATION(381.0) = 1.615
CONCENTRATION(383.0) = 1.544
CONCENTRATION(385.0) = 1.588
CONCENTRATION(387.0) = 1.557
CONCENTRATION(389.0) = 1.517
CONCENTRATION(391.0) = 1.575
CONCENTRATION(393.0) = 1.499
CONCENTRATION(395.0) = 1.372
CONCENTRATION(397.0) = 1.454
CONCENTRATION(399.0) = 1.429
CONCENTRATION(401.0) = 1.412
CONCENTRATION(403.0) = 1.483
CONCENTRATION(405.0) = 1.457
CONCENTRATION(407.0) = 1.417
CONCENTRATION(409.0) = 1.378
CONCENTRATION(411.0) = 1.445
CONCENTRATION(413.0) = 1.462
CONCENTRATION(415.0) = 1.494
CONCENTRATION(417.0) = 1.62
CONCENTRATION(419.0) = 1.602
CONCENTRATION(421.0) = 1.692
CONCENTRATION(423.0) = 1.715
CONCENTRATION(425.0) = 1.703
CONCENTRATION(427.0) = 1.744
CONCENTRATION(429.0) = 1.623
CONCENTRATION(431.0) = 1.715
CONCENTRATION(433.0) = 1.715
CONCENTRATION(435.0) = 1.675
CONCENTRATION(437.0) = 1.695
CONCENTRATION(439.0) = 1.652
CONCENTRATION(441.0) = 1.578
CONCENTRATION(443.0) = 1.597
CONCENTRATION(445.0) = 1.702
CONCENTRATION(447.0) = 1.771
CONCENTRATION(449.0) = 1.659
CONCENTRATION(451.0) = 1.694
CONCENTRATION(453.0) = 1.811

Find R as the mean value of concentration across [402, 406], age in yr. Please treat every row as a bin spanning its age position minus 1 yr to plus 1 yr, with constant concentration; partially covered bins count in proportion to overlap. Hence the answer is 1.47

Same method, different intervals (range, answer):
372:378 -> 1.5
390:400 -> 1.47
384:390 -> 1.55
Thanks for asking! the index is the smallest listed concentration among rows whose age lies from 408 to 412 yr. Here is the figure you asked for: 1.378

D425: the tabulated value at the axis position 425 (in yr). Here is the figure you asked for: 1.703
